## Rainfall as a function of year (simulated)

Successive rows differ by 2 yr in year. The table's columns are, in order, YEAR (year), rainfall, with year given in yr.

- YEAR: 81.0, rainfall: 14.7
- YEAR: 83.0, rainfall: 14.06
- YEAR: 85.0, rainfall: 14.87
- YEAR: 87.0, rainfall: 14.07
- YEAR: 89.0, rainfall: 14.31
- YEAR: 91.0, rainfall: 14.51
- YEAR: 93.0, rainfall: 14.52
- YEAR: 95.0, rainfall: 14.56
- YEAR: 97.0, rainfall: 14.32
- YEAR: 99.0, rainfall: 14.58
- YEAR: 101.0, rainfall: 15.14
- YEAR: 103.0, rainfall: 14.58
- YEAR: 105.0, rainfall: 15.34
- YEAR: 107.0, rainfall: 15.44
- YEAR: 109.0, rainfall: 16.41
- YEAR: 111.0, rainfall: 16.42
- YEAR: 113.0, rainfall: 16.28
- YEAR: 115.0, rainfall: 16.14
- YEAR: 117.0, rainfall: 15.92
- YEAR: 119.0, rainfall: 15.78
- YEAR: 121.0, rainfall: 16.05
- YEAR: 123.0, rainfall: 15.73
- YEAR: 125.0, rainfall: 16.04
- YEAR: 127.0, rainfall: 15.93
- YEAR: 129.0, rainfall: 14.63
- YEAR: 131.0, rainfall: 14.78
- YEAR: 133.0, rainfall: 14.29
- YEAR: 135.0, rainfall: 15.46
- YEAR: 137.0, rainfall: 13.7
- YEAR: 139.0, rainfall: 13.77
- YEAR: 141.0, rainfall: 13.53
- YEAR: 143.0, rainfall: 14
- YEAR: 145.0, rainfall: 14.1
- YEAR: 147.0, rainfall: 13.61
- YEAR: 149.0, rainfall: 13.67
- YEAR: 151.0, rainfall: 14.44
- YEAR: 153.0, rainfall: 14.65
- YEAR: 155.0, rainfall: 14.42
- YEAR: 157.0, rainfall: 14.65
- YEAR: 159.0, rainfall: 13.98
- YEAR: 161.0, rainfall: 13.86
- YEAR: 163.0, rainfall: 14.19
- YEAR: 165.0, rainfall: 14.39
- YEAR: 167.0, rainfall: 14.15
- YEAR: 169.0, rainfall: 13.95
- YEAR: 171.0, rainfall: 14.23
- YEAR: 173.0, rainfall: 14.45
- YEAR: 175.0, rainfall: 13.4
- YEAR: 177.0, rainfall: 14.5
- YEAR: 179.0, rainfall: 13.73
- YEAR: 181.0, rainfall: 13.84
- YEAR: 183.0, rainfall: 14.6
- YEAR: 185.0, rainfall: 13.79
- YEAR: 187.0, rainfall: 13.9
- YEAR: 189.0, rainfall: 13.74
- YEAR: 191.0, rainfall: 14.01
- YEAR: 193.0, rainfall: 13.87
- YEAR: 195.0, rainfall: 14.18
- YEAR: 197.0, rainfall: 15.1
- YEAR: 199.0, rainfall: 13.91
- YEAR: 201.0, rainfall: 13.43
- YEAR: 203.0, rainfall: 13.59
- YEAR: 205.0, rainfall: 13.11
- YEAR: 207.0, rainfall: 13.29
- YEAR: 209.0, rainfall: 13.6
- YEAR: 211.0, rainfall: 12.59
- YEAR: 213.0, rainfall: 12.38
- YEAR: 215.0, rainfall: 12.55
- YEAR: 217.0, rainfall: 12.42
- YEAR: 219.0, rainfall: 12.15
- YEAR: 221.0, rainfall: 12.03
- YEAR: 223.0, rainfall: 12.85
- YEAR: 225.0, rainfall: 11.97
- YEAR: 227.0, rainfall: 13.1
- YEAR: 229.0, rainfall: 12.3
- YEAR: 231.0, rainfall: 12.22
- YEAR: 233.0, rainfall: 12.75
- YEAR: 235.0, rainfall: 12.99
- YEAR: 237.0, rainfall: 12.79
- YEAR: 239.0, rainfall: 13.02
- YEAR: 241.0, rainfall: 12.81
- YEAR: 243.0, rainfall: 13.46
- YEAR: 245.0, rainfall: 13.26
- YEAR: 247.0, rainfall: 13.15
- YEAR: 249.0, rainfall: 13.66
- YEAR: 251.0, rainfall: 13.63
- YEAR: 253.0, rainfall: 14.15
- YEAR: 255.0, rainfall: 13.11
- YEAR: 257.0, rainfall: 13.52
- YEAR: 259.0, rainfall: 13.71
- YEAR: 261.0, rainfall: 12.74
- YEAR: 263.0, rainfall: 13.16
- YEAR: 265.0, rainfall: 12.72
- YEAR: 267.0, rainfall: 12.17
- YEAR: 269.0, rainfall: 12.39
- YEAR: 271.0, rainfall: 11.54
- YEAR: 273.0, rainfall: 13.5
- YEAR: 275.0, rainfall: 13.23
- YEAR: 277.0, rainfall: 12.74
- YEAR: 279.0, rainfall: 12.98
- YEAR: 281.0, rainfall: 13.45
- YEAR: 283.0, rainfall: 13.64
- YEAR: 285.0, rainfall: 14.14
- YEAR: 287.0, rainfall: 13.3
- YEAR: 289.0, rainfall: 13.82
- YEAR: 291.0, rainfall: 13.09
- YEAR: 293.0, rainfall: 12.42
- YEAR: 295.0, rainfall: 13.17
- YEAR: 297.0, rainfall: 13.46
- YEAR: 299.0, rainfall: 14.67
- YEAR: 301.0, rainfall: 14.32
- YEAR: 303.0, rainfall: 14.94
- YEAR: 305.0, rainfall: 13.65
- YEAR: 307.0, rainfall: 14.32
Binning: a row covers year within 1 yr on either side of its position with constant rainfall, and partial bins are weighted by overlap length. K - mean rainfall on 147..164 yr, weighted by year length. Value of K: 14.2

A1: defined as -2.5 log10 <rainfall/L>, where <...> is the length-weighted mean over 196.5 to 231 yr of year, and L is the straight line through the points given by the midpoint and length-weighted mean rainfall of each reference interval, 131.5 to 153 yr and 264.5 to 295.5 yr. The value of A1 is 0.05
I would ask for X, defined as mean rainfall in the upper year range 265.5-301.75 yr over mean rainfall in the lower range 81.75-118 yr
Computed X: 0.88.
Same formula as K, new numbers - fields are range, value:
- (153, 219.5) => 13.8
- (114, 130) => 15.8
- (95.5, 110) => 15.1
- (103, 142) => 15.3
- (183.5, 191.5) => 13.9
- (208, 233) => 12.5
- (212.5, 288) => 12.9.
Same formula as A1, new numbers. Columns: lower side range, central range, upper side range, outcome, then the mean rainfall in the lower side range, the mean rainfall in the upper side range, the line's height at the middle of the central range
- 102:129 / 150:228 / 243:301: 0.07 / 15.8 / 13.3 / 14.6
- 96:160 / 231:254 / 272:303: 0.06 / 14.9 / 13.5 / 13.9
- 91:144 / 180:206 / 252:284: 0.01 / 15.1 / 13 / 14.1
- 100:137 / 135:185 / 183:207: 0.04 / 15.5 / 13.9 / 14.6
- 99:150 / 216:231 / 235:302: 0.12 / 15.1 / 13.2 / 13.8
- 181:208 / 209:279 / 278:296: 0.06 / 13.9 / 13.3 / 13.6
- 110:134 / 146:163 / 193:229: 0.04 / 15.7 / 13.1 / 14.7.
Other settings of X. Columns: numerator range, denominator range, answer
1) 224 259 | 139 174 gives 0.93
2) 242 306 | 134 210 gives 0.95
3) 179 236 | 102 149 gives 0.88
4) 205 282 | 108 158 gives 0.86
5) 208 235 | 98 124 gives 0.80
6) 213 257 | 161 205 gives 0.92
